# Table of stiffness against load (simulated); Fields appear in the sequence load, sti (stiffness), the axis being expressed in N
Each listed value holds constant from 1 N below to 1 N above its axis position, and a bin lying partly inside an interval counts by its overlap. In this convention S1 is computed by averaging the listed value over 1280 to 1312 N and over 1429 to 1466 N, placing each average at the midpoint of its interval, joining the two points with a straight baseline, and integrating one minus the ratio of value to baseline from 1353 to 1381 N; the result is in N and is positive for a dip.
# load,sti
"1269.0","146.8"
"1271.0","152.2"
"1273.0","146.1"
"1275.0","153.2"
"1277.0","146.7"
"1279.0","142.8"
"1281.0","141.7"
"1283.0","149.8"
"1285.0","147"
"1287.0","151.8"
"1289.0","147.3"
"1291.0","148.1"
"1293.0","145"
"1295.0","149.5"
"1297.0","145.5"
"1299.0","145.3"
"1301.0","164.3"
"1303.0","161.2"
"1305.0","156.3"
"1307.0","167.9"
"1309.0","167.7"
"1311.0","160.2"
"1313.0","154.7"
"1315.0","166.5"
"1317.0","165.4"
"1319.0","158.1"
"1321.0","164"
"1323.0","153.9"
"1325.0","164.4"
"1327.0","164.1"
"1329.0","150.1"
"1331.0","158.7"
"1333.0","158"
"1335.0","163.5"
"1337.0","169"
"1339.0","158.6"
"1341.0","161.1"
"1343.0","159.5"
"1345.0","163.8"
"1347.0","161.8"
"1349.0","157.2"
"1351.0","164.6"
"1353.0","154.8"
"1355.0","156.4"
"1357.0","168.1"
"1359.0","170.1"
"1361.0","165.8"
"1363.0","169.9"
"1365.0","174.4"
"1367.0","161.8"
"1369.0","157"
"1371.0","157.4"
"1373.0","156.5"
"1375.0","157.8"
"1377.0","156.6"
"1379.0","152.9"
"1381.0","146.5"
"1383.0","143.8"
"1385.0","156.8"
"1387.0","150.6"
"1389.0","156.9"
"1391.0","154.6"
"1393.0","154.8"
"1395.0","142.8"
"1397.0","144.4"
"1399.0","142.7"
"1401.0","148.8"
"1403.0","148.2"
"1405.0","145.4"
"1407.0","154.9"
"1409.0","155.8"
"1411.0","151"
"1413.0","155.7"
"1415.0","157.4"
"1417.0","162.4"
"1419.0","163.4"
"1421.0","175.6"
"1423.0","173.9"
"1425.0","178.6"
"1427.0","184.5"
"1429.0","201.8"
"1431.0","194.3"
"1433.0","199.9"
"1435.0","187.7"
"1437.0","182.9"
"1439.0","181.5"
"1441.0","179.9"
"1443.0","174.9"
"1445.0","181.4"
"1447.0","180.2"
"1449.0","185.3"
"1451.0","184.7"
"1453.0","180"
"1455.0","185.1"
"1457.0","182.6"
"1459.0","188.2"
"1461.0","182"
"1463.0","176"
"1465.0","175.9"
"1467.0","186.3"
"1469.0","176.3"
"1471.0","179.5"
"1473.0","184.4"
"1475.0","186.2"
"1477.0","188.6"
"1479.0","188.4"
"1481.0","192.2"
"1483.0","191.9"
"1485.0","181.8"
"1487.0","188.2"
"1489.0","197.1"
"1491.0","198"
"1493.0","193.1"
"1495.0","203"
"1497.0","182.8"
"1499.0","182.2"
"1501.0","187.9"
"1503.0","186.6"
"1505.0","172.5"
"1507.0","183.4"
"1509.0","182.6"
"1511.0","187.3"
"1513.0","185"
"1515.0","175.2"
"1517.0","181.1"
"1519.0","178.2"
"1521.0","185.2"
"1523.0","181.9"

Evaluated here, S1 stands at 1.1 N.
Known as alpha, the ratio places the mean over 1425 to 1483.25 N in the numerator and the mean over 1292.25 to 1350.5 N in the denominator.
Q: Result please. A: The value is 1.16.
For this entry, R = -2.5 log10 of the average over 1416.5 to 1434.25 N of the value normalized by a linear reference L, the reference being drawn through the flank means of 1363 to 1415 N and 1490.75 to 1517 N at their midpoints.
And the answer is -0.12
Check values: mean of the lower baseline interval 154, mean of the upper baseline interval 186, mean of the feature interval 182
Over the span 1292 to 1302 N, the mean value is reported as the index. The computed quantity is 150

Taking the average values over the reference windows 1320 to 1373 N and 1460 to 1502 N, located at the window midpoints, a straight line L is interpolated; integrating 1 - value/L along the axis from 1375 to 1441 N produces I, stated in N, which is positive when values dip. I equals 4.0 N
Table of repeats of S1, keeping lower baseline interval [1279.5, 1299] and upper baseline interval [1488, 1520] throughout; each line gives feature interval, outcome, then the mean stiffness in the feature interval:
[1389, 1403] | 1.49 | 149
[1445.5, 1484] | -1.07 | 184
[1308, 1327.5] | -1.23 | 162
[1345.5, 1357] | -0.12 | 160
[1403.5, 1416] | 1.17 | 153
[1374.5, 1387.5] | 0.93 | 152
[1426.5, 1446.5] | -1.50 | 187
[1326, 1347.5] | -0.69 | 161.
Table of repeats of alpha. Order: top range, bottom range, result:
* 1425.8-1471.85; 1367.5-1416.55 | 1.21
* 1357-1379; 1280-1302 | 1.09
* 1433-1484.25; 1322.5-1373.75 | 1.14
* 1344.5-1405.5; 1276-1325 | 1.01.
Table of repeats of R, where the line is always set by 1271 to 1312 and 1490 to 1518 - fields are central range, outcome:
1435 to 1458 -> -0.03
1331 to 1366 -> -0.01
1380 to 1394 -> 0.10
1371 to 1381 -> 0.07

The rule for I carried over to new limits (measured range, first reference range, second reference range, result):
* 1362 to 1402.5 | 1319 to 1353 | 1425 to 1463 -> 3.9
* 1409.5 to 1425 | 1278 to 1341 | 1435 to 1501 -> 1.1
